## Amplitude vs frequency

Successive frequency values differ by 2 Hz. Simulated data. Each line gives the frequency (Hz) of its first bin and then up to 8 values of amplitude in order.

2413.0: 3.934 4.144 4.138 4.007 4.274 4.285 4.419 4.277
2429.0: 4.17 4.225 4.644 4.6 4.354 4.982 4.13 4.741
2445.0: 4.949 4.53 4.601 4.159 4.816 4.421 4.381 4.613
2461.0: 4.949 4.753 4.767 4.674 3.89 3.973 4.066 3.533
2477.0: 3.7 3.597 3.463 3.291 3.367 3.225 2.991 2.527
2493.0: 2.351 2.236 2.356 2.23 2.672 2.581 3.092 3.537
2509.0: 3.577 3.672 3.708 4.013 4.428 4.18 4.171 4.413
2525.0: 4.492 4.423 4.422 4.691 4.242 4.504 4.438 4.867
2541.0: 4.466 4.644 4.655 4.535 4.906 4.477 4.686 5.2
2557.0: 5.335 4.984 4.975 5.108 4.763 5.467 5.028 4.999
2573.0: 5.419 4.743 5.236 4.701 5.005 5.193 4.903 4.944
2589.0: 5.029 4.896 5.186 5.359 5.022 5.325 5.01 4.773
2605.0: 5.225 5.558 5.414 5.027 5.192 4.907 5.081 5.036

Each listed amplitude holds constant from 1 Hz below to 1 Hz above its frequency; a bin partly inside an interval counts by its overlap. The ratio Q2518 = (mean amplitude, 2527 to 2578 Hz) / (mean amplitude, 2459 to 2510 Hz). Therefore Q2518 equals 1.40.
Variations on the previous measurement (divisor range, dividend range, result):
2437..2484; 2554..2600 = 1.18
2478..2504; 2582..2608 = 1.80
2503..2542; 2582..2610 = 1.24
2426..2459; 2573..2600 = 1.12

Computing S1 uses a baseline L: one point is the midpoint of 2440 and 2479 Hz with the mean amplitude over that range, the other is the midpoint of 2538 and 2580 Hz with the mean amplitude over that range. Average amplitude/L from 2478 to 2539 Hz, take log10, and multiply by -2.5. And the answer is 0.28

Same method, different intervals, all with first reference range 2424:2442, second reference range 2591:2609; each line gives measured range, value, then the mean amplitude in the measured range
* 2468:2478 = 0.199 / 3.83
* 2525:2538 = 0.096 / 4.46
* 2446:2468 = -0.018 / 4.61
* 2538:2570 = 0.020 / 4.88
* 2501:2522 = 0.294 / 3.65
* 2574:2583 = 0.028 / 4.95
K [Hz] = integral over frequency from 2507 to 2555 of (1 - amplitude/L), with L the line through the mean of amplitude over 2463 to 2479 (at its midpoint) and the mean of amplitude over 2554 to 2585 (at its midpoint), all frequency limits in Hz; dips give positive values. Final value 3.3 Hz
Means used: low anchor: 4.1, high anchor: 5.07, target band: 4.37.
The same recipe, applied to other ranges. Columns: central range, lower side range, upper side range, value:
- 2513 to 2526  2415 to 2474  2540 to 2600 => 1.4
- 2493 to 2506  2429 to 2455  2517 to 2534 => 5.6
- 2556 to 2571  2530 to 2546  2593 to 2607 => -0.9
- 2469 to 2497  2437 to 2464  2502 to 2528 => 6.6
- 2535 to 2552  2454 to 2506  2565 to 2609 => -0.6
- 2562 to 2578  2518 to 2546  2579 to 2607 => -0.8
